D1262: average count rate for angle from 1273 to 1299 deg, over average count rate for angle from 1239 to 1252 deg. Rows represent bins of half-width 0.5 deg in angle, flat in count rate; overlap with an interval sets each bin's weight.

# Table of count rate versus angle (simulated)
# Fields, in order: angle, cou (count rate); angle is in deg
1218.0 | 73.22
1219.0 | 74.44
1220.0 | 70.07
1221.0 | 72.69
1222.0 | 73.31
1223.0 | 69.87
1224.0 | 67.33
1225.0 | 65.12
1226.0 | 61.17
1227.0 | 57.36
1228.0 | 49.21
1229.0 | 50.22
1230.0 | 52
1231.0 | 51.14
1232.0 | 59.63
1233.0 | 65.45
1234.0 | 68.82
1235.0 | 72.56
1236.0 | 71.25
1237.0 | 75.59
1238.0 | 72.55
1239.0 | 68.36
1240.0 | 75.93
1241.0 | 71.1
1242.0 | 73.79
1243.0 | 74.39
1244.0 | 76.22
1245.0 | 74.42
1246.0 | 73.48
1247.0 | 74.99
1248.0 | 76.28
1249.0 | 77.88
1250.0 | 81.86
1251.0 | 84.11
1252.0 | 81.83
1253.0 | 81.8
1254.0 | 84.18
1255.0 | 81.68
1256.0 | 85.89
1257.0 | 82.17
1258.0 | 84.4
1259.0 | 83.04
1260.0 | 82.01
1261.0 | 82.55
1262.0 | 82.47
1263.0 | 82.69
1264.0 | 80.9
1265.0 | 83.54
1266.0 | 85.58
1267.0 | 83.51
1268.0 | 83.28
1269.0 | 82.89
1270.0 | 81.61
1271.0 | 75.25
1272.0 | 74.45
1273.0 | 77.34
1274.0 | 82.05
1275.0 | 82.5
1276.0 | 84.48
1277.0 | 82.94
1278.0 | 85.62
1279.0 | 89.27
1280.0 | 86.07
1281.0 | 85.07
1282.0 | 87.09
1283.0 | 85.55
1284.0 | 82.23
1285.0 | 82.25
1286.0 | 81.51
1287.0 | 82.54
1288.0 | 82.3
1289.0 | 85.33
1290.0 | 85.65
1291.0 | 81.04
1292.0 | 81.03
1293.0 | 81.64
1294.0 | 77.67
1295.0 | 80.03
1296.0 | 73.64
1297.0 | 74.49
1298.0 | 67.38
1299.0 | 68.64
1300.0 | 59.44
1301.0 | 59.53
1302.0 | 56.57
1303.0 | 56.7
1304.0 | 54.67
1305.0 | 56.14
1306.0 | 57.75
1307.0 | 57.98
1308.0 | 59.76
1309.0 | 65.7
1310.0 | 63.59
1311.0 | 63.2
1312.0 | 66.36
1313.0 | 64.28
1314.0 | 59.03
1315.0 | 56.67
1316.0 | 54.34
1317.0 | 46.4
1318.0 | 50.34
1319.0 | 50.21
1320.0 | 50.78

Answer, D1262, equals 1.1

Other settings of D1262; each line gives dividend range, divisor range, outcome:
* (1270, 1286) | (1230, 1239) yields 1.25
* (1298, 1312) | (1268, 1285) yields 0.73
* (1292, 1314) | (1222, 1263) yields 0.90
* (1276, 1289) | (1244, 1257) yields 1.06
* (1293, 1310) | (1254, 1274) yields 0.79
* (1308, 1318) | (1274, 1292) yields 0.71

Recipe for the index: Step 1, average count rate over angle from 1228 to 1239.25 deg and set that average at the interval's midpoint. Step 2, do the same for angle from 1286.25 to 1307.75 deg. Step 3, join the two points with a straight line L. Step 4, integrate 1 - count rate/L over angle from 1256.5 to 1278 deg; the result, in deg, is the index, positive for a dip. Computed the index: -4.7 deg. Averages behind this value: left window 63.6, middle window 82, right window 70.5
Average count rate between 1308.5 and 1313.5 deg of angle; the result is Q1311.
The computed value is 64.6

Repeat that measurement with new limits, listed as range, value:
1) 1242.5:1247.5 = 74.7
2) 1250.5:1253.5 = 82.6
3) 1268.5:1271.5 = 79.9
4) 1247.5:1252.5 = 80.4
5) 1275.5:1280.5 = 85.7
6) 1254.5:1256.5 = 83.8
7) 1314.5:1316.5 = 55.5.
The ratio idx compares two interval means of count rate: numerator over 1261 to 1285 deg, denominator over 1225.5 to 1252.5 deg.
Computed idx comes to 1.2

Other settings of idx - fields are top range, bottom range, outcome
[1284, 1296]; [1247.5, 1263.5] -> 0.99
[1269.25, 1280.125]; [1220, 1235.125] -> 1.31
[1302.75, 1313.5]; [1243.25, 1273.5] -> 0.75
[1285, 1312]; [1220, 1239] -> 1.09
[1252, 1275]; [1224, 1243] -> 1.26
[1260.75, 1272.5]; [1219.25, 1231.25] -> 1.31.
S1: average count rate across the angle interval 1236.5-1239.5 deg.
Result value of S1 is 72.2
